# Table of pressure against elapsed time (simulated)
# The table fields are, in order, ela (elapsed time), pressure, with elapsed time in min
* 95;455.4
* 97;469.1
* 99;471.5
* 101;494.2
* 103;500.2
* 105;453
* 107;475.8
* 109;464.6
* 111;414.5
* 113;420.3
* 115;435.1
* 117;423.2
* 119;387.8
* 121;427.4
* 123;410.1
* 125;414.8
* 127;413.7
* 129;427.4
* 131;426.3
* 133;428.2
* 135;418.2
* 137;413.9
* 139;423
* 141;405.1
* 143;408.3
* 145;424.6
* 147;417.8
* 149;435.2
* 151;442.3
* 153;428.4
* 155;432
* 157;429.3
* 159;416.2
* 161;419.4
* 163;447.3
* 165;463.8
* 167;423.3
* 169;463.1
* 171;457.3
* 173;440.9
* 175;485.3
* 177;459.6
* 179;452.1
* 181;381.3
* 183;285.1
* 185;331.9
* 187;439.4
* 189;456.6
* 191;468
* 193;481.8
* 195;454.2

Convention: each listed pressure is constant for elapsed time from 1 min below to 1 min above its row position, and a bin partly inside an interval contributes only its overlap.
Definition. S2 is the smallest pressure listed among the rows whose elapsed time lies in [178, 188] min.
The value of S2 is 285.1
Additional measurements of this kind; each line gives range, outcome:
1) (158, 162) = 416.2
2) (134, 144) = 405.1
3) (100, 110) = 453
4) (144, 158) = 417.8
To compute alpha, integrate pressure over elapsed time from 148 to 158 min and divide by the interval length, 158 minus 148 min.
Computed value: 433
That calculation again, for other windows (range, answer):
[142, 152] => 426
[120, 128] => 417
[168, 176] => 462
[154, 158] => 431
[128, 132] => 427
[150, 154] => 435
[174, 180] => 466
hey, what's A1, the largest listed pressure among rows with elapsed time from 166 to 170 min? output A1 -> 463.1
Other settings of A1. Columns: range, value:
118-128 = 427.4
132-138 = 428.2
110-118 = 435.1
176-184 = 459.6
